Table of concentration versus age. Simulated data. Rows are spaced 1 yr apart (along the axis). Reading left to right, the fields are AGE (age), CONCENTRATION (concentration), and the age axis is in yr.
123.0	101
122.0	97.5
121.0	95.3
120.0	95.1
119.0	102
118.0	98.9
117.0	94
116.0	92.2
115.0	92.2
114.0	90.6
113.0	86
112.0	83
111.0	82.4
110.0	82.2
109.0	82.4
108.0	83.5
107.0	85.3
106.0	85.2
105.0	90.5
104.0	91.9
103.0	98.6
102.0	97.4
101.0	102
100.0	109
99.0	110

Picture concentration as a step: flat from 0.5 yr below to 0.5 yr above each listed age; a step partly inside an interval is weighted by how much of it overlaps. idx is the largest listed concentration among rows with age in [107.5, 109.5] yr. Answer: 83.5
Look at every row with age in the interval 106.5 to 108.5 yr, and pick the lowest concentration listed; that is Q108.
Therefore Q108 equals 83.5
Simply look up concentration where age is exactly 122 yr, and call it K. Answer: 97.5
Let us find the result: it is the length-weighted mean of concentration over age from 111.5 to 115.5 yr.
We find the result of 88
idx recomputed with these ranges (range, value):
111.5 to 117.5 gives 94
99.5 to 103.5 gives 109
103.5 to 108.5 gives 91.9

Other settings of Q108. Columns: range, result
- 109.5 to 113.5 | 82.2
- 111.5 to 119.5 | 83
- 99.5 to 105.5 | 90.5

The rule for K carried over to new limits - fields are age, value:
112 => 83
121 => 95.3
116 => 92.2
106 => 85.2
